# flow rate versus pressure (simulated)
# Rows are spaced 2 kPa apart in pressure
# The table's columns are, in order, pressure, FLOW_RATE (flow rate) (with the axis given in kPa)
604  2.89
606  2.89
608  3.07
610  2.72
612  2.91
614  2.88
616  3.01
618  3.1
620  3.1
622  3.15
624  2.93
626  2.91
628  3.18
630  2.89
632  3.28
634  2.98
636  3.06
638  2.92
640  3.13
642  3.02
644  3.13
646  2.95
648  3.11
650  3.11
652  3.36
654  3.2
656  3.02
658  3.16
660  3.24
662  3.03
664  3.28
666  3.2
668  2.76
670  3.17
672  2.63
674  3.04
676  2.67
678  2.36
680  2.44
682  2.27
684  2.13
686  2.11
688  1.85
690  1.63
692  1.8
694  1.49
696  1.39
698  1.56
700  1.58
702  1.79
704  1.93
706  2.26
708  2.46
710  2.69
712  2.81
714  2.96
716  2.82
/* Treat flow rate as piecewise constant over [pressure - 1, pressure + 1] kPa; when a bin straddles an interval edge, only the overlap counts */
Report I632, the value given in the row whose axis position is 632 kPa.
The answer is 3.28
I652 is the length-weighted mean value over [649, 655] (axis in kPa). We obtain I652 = 3.22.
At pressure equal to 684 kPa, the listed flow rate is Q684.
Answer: 2.13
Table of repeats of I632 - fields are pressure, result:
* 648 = 3.11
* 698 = 1.56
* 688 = 1.85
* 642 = 3.02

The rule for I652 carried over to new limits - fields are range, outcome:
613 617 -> 2.94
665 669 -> 2.98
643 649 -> 3.06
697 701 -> 1.57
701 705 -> 1.86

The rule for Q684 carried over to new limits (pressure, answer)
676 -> 2.67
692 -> 1.8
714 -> 2.96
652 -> 3.36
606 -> 2.89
